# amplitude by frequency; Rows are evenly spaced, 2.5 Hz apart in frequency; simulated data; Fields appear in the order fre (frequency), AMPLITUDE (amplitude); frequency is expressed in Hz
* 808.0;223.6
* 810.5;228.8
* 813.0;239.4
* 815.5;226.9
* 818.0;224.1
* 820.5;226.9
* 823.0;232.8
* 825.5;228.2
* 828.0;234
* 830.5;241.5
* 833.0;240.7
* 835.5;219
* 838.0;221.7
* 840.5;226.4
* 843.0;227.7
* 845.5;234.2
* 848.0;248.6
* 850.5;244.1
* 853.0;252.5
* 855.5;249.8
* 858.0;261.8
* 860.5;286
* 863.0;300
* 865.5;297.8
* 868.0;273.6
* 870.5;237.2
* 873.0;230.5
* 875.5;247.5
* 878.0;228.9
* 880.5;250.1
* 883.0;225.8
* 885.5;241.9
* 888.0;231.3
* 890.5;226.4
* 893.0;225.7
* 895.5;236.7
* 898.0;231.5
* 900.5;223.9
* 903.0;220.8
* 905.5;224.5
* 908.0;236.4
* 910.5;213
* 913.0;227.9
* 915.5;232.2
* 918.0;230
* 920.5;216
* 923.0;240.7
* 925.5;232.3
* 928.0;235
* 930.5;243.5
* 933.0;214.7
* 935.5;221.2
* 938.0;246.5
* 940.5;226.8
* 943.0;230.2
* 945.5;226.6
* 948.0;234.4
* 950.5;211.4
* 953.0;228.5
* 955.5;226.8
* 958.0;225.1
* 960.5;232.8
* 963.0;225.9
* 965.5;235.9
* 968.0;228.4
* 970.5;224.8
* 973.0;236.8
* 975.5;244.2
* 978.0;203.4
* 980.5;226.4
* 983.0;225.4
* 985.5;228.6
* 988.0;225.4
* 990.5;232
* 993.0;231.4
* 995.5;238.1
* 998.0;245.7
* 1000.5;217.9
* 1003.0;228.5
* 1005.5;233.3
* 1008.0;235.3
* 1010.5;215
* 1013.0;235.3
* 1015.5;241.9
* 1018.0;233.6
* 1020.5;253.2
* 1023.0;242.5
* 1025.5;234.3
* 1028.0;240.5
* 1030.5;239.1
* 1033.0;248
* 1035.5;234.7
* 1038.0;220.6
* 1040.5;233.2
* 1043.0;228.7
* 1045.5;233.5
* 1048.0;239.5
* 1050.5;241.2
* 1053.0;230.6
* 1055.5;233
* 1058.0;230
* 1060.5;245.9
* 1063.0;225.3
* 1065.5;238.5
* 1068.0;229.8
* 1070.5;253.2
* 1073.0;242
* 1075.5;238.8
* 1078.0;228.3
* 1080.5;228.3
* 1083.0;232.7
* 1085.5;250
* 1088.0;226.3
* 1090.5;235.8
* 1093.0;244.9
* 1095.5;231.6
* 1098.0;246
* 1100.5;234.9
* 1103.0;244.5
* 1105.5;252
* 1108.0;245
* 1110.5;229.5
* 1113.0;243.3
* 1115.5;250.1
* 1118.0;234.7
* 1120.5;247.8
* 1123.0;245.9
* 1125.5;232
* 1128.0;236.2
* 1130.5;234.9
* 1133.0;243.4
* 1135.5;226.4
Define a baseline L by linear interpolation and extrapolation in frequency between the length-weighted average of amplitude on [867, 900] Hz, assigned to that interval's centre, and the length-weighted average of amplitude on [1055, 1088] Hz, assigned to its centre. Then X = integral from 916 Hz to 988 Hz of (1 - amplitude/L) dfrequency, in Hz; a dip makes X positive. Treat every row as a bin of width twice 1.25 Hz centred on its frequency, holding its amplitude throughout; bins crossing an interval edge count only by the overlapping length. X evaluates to 2.4 Hz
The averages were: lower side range 237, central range 229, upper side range 236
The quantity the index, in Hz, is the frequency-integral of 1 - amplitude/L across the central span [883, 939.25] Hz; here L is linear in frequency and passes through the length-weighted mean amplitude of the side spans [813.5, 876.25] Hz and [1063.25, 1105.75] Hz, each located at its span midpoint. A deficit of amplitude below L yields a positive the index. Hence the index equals 3.0 Hz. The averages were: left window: 244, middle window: 230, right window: 238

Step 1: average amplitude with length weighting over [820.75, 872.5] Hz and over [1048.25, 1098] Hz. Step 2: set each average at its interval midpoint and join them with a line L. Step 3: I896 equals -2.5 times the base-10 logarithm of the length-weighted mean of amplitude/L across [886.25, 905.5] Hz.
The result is 0.077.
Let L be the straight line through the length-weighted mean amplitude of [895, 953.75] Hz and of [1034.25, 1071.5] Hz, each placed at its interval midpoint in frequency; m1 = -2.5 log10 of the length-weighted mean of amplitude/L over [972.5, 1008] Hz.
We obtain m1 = 0.01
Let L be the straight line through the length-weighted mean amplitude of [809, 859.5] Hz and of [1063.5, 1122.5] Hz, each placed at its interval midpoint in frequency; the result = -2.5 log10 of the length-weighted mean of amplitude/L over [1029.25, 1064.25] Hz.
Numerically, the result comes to 0.02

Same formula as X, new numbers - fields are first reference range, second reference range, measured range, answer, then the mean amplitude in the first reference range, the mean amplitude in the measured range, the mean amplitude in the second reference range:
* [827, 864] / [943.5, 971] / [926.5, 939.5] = 0.0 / 246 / 232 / 227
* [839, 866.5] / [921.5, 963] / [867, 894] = 1.1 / 256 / 238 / 230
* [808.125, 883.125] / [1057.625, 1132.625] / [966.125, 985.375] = 1.1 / 243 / 227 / 239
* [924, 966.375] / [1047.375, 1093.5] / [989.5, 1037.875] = -0.5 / 229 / 235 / 236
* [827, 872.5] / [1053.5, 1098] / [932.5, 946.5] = 0.9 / 250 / 228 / 236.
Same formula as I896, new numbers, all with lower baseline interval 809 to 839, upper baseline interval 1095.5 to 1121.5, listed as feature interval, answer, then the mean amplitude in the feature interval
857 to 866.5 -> -0.230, 287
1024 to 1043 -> 0.017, 235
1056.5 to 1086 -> 0.019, 237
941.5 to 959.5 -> 0.044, 226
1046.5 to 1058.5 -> 0.022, 235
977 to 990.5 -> 0.066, 223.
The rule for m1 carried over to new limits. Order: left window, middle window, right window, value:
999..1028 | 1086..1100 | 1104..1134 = 0.01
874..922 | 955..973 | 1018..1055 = 0.02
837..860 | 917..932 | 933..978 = 0.00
